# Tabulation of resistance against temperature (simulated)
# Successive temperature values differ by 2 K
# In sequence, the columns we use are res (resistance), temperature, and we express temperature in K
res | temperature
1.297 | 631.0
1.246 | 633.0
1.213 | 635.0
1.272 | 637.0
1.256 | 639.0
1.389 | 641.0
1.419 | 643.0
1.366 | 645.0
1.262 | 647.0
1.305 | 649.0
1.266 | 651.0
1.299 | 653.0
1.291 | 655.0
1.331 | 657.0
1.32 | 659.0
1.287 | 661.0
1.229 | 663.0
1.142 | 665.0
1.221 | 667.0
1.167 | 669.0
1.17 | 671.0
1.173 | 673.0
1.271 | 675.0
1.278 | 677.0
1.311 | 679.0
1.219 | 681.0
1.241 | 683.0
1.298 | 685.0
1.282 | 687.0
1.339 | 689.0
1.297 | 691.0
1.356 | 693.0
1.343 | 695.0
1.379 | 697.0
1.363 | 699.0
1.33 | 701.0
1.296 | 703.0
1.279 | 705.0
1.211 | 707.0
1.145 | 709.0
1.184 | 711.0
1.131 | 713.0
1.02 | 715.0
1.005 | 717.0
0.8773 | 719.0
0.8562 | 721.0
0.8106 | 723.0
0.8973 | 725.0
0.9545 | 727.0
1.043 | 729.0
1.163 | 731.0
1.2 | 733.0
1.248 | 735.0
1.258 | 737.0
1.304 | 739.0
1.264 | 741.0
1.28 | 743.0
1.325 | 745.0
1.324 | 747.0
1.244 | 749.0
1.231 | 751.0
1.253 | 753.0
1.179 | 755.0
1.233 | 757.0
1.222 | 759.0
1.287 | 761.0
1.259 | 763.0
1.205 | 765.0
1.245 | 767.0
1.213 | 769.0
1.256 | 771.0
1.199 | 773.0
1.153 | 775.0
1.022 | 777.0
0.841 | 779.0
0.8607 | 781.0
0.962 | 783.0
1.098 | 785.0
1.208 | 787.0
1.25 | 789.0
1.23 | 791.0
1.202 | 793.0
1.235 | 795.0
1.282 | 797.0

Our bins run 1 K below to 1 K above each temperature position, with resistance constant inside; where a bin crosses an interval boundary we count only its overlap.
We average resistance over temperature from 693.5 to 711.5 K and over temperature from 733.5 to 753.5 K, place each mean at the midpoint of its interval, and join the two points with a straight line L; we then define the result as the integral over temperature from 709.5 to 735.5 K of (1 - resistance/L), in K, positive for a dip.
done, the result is 5.10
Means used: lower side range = 1.29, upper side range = 1.27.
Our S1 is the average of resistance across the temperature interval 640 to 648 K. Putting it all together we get 1.36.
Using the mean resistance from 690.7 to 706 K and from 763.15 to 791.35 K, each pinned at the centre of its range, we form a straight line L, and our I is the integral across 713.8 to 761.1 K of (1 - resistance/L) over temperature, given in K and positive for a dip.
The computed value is 3.2 K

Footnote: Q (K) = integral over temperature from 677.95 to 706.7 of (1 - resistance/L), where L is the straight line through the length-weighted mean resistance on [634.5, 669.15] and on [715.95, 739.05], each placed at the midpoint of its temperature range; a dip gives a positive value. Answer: -3.85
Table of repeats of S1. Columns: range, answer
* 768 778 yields 1.17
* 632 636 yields 1.23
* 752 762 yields 1.23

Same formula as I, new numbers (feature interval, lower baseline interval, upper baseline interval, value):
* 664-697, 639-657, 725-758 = 0.5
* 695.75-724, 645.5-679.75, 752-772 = 2.5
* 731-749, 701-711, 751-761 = -0.5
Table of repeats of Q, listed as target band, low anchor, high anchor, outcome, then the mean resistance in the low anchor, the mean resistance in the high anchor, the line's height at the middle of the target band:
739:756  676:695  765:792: -1.2 K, 1.29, 1.12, 1.18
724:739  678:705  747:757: 1.7 K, 1.31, 1.24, 1.26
